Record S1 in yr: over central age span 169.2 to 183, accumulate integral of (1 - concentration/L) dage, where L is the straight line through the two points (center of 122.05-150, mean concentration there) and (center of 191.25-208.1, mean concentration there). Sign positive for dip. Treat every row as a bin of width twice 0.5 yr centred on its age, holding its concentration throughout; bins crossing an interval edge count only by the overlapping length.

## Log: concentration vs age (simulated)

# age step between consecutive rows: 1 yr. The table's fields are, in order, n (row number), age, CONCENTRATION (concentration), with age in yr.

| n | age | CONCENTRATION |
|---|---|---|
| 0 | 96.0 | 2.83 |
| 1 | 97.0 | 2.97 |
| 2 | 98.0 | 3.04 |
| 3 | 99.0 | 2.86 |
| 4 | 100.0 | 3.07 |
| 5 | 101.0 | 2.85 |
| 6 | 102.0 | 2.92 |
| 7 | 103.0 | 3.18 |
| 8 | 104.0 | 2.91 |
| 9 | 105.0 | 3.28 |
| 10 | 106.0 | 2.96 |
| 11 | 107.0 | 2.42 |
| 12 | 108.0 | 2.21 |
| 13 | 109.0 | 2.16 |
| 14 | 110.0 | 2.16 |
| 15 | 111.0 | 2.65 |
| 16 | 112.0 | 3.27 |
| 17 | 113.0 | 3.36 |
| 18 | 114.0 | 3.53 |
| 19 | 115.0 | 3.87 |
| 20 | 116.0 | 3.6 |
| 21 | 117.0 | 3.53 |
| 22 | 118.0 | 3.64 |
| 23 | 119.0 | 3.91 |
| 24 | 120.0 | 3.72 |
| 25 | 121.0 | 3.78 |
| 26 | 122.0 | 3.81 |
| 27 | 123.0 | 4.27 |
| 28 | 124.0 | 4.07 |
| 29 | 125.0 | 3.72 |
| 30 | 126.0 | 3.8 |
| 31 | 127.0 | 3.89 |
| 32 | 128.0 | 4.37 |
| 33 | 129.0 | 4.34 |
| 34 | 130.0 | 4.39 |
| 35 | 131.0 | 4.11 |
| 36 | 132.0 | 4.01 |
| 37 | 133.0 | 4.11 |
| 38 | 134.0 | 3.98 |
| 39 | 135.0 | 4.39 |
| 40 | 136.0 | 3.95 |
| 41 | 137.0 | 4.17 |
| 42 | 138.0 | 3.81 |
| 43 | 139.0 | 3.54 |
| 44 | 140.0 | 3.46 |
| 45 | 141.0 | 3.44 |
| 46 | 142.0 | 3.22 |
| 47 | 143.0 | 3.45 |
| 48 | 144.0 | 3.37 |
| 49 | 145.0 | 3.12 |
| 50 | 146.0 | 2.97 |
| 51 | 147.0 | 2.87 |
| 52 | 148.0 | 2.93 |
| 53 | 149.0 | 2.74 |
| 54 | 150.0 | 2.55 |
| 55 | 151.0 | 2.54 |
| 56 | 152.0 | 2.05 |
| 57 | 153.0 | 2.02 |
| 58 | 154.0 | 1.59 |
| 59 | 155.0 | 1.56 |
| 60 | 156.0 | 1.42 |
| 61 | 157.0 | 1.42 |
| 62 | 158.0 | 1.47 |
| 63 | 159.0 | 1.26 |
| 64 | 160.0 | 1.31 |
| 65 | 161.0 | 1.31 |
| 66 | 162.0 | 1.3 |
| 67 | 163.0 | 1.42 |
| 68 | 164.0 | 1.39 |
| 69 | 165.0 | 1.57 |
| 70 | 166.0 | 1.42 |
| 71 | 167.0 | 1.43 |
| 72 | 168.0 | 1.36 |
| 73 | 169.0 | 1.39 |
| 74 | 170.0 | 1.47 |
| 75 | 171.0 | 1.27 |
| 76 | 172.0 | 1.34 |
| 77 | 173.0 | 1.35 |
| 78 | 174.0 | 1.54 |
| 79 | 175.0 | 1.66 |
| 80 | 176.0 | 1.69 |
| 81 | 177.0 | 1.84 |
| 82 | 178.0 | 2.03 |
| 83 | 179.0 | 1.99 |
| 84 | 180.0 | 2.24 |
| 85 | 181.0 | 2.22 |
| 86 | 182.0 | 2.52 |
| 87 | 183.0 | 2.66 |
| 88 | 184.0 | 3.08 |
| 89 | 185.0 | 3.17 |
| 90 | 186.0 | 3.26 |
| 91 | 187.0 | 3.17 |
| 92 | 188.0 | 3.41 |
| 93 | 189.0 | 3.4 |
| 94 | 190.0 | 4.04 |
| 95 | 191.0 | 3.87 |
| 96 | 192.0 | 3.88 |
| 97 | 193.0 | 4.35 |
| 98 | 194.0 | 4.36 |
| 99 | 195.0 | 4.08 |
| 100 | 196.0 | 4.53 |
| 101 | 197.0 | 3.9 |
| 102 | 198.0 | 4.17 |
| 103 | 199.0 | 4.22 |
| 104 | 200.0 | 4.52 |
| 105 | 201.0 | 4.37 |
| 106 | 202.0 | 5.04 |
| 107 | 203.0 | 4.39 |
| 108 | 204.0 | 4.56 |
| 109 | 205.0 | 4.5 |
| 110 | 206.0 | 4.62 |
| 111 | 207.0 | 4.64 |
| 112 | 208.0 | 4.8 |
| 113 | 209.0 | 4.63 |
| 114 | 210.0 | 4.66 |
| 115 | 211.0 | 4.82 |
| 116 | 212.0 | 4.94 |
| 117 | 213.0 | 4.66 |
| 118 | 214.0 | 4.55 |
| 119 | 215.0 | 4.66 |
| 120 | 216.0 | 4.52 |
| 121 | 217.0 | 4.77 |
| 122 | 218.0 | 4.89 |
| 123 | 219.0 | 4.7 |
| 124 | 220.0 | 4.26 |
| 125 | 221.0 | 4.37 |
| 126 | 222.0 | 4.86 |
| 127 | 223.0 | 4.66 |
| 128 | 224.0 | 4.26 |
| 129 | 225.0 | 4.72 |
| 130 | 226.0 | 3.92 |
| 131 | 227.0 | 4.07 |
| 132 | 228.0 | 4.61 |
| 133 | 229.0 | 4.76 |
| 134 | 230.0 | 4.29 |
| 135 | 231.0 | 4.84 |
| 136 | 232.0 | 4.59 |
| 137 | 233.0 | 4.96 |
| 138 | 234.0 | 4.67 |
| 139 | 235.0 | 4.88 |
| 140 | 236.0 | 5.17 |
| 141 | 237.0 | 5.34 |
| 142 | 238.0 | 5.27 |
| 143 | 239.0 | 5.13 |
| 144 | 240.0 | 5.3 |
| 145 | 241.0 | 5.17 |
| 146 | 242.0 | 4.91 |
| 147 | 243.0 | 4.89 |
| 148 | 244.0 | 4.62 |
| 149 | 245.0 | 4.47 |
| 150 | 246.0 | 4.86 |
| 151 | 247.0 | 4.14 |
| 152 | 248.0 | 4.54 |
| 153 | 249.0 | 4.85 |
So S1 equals 7.8 yr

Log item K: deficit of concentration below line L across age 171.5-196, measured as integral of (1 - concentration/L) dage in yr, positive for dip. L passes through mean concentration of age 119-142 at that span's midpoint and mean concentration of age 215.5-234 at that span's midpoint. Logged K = 8.4 yr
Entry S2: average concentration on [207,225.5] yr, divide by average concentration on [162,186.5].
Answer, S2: 2.48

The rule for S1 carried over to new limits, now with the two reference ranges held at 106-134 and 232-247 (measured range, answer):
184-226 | 2.1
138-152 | 2.8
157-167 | 6.6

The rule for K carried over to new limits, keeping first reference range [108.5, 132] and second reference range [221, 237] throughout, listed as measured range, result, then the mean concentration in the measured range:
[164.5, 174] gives 6.2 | 1.41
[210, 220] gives -0.4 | 4.7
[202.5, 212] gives -0.4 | 4.64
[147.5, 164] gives 9.0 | 1.79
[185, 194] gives 1.3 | 3.68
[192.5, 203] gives 0.0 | 4.36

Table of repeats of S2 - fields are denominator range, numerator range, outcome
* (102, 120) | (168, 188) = 0.68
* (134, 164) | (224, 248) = 1.84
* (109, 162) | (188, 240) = 1.44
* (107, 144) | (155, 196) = 0.62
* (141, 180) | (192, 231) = 2.33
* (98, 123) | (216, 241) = 1.49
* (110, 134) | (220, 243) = 1.26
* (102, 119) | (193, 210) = 1.45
